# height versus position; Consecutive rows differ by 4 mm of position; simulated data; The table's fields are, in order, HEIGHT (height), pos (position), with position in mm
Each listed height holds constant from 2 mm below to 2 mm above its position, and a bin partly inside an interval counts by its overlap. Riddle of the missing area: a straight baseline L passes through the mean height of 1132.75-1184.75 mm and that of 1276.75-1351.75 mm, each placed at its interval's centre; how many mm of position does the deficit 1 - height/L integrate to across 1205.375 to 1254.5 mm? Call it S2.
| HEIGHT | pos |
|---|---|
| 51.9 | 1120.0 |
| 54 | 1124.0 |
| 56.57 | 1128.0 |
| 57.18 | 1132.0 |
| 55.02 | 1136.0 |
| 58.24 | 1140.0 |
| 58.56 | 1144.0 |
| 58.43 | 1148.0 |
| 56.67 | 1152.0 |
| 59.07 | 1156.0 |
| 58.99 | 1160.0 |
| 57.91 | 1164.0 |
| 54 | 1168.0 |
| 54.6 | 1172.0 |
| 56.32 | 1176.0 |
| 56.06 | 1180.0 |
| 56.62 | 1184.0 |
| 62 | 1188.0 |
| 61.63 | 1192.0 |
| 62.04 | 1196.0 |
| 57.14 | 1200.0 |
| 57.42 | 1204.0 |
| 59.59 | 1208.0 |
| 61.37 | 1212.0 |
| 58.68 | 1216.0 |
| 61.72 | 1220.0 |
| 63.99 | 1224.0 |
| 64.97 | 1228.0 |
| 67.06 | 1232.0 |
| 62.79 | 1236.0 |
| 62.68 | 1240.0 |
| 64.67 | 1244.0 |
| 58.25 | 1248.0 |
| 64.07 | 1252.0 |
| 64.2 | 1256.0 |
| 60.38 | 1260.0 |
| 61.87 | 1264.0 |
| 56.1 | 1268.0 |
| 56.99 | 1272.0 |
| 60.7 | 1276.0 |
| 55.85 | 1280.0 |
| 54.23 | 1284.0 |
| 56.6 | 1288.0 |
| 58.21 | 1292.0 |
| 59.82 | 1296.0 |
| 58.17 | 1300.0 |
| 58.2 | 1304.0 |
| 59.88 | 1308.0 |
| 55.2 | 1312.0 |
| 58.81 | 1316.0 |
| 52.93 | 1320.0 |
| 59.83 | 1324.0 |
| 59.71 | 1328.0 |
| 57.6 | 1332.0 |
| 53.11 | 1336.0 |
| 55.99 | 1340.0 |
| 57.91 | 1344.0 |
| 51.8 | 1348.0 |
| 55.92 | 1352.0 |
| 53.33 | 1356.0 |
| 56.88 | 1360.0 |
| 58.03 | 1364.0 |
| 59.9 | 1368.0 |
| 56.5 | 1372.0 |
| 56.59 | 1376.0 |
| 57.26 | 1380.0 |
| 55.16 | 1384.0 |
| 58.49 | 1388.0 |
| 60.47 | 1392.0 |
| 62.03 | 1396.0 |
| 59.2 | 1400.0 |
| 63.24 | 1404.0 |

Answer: -4.7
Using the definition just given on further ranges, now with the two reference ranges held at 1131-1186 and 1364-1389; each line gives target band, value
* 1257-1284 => -0.65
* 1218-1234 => -2.06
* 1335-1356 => 0.88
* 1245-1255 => -0.82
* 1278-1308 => -0.15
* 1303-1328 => -0.17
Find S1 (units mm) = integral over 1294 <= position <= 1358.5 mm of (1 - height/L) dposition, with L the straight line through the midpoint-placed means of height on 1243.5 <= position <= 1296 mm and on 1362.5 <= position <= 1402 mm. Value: 2.2 mm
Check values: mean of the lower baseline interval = 59.3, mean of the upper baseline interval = 58.4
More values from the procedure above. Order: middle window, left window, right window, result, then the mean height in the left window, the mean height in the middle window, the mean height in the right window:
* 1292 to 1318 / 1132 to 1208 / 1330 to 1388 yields -0.76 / 57.8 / 58.3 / 56.2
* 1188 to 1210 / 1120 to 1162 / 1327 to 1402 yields -1.06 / 57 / 59.8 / 57.1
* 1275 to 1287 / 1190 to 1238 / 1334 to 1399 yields 0.59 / 61.5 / 56.6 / 56.9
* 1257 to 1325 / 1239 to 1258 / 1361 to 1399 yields 3.75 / 62.8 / 57.9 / 58.3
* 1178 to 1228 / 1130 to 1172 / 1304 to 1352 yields -2.60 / 57.3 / 60.1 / 56.7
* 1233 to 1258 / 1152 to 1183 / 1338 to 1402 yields -2.66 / 56.7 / 62.9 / 57.2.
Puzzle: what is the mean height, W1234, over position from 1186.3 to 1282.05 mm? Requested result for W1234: 61.1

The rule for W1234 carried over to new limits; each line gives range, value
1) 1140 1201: 58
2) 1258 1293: 57.9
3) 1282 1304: 57.5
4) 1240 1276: 60.9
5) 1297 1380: 56.9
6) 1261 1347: 57.5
